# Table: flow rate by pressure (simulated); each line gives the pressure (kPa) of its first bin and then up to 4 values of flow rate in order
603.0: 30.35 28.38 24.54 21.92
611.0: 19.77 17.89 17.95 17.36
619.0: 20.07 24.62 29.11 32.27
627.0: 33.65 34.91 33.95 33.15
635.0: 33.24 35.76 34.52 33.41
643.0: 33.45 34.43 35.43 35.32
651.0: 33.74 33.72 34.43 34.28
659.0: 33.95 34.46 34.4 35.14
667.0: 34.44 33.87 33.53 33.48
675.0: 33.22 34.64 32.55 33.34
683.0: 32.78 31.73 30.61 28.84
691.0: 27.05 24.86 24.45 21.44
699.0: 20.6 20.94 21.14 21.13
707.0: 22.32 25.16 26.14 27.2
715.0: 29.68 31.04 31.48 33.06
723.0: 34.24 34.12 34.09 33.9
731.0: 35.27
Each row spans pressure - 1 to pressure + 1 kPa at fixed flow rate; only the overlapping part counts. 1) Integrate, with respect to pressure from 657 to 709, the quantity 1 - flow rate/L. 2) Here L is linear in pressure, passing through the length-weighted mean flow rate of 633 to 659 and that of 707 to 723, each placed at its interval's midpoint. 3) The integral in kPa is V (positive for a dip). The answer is 3.6 kPa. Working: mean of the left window 34.3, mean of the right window 29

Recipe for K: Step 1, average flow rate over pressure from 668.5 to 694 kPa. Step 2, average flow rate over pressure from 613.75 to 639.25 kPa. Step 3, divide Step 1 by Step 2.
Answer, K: 1.09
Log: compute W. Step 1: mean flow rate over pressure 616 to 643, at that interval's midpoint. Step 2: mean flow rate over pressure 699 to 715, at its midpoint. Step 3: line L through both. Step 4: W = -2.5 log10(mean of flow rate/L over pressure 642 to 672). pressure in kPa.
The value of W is -0.22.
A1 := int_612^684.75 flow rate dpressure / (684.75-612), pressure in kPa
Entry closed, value 31.8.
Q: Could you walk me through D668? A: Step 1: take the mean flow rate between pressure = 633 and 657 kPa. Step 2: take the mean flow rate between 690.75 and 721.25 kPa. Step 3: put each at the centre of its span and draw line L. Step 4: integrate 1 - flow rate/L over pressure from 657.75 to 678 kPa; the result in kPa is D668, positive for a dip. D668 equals -2.1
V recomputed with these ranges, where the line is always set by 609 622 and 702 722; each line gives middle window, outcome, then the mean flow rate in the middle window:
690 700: 0.7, 23.7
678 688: -3.0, 32.2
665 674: -3.9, 34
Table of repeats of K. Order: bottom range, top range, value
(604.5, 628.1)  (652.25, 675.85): 1.43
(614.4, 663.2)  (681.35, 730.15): 0.88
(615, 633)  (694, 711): 0.80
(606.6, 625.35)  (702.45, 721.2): 1.21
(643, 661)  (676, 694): 0.89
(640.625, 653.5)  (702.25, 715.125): 0.71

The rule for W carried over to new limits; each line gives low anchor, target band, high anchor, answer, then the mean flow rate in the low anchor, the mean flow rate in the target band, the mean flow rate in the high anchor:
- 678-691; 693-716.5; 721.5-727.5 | 0.34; 31.3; 23.9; 34.1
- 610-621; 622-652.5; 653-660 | -0.25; 19.2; 33.8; 34.1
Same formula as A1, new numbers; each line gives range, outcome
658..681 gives 33.9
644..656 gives 34.5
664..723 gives 28.9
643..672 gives 34.3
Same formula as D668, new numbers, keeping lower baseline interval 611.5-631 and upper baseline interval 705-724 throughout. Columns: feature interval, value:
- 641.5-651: -2.9 kPa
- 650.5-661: -2.9 kPa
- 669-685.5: -3.6 kPa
